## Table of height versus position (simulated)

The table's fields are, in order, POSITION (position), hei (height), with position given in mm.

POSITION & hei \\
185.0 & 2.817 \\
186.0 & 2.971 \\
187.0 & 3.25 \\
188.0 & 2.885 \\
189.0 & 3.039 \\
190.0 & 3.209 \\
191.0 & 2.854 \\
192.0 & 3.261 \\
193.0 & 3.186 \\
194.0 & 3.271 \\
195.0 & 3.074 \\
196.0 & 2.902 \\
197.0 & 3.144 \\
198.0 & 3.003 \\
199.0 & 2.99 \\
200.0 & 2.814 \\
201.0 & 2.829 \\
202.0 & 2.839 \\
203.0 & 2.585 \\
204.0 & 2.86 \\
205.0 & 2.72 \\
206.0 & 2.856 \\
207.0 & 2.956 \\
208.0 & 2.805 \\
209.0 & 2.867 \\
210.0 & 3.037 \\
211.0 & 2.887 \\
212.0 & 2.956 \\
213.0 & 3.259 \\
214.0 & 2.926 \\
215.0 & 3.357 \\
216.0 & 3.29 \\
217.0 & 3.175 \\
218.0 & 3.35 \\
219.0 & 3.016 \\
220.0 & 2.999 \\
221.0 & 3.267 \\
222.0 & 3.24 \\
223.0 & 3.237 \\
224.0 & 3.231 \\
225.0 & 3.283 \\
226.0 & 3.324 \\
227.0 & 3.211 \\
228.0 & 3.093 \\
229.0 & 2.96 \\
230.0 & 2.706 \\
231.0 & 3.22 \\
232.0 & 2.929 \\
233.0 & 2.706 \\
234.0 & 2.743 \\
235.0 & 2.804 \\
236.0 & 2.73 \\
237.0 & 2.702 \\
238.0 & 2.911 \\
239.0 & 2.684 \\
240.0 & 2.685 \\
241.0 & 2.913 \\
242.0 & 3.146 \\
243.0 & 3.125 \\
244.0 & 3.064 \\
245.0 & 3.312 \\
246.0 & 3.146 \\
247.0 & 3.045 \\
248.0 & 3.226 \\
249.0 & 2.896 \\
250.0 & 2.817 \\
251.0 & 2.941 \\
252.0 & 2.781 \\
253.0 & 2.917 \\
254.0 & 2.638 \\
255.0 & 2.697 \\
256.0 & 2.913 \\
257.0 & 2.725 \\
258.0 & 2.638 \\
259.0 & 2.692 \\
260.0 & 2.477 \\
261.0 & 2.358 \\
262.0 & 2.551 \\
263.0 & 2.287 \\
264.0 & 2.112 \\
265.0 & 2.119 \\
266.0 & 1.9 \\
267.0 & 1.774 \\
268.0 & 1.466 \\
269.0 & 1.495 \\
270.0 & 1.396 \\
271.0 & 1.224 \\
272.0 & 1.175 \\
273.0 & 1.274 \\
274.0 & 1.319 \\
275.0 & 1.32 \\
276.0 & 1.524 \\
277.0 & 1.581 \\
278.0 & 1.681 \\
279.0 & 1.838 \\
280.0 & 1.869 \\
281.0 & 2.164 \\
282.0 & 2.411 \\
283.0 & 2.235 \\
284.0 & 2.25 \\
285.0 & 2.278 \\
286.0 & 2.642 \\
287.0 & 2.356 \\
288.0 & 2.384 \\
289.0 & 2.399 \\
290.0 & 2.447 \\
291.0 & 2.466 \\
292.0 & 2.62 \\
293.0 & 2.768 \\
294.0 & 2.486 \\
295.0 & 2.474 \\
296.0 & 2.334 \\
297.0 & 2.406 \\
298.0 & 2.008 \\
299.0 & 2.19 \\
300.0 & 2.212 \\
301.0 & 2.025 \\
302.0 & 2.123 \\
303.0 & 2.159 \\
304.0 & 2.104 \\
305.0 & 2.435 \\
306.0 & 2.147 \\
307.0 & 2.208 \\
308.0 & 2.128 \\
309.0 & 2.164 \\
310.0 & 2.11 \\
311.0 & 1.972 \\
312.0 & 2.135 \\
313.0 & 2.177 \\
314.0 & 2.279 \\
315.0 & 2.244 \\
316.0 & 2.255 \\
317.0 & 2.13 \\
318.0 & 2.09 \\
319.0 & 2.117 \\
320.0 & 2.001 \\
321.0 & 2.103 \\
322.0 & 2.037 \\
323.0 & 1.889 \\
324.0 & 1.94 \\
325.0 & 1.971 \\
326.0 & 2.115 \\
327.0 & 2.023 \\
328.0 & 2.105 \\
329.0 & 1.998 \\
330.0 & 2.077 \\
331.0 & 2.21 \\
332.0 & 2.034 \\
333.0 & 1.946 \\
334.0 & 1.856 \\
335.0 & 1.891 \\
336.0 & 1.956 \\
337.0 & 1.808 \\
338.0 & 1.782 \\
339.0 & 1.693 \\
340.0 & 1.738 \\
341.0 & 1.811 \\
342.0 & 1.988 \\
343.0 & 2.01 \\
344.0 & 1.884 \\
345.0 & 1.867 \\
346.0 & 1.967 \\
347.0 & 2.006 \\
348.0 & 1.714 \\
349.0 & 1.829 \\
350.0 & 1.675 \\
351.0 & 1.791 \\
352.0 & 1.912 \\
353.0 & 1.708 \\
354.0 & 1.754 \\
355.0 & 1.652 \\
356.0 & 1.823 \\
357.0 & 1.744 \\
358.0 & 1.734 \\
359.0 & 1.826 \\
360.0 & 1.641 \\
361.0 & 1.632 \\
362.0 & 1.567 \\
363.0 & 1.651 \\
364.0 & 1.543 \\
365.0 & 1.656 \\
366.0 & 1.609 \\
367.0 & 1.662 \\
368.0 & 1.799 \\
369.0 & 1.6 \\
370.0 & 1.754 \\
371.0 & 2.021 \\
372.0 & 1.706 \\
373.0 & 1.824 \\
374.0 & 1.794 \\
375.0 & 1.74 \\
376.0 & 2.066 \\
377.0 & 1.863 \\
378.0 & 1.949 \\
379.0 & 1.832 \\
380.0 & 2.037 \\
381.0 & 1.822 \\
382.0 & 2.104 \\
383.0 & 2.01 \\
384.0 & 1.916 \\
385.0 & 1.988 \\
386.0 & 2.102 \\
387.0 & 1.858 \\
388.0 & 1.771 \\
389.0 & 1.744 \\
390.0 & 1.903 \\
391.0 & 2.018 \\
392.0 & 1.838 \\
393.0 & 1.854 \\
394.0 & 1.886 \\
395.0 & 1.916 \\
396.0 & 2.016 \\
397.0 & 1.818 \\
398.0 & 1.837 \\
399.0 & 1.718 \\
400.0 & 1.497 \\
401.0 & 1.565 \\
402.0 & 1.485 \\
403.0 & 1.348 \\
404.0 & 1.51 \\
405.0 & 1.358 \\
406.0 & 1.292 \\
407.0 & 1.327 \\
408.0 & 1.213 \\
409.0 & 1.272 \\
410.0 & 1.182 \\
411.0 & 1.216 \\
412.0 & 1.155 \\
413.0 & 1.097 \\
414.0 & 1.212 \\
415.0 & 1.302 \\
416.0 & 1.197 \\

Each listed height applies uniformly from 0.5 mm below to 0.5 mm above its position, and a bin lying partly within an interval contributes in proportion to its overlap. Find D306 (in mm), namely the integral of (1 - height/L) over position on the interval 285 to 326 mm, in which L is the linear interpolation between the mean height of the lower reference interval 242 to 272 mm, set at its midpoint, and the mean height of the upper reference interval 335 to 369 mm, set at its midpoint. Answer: -1.9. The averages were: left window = 2.5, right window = 1.77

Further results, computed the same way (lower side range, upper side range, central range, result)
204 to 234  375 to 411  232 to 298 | 7.82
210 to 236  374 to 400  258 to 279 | 7.24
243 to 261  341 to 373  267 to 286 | 6.42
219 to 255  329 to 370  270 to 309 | 5.26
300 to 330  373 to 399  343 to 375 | 3.63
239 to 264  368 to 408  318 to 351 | 3.74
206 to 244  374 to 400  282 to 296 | 0.72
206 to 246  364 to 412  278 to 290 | 1.49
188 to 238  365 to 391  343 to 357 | 1.61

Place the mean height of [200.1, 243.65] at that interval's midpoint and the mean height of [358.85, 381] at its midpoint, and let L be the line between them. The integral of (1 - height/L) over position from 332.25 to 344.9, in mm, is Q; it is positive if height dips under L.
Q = 1.0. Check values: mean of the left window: 2.99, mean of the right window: 1.76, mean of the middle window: 1.87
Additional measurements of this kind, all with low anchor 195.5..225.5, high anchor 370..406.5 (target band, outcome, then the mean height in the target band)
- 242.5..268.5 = 0.8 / 2.64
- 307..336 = 2.4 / 2.07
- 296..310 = 1.2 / 2.18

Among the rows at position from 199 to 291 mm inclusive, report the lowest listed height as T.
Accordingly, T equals 1.175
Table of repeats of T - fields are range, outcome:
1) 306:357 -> 1.652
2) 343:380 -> 1.543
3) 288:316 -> 1.972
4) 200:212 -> 2.585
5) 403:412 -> 1.155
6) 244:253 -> 2.781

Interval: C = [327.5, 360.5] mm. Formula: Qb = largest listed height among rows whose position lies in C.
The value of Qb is 2.21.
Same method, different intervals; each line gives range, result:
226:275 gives 3.324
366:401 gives 2.104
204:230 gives 3.357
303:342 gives 2.435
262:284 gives 2.551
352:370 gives 1.912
